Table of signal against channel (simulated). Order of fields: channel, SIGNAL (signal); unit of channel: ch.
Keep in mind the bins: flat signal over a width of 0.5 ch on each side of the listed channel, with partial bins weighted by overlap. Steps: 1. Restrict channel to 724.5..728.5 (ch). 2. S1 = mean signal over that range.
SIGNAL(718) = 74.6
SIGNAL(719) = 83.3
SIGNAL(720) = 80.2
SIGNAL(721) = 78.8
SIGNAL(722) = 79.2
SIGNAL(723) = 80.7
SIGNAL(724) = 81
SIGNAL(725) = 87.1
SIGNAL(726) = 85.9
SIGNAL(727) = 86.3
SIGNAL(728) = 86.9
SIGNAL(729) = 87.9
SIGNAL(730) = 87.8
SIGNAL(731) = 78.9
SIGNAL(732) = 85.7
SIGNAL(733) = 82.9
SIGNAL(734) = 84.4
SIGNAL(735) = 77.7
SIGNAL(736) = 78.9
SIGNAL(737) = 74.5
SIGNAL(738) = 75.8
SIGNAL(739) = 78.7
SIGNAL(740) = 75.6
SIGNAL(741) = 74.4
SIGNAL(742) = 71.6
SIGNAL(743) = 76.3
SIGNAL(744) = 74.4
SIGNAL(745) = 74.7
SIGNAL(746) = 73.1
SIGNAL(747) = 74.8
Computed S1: 86.6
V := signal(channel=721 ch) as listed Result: 78.8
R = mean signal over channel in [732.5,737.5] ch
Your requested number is 79.7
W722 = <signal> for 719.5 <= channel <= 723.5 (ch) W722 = 79.7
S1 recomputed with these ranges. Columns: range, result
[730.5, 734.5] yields 83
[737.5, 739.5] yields 77.2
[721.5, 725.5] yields 82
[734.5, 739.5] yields 77.1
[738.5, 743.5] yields 75.3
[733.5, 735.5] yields 81.1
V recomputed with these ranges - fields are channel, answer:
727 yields 86.3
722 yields 79.2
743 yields 76.3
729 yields 87.9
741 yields 74.4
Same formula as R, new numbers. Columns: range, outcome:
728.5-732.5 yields 85.1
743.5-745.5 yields 74.6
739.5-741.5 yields 75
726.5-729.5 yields 87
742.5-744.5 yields 75.3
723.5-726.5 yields 84.7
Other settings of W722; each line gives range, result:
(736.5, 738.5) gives 75.2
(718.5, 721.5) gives 80.8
